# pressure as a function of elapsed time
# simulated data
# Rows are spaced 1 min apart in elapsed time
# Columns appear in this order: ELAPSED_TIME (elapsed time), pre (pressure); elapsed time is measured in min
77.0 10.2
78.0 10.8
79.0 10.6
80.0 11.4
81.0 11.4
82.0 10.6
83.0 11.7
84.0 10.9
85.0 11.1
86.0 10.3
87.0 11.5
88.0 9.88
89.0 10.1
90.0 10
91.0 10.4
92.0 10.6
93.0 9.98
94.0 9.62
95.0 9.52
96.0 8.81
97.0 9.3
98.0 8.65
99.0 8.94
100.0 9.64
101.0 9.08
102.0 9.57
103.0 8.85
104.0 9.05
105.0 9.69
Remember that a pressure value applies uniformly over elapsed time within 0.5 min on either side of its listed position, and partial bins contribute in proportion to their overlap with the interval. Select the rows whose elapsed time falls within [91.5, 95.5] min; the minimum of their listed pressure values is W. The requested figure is 9.52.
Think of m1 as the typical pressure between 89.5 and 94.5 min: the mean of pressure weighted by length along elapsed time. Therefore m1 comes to 10.1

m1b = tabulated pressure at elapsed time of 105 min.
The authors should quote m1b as 9.69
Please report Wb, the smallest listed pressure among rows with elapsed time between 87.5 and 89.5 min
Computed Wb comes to 9.88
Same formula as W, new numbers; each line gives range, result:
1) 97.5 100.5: 8.65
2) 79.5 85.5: 10.6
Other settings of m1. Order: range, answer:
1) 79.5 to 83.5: 11.3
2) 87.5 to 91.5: 10.1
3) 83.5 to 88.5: 10.7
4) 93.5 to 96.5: 9.32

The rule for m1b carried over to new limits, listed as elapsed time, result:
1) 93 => 9.98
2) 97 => 9.3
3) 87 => 11.5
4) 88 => 9.88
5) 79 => 10.6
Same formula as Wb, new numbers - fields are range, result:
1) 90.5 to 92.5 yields 10.4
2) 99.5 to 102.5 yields 9.08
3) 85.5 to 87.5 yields 10.3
